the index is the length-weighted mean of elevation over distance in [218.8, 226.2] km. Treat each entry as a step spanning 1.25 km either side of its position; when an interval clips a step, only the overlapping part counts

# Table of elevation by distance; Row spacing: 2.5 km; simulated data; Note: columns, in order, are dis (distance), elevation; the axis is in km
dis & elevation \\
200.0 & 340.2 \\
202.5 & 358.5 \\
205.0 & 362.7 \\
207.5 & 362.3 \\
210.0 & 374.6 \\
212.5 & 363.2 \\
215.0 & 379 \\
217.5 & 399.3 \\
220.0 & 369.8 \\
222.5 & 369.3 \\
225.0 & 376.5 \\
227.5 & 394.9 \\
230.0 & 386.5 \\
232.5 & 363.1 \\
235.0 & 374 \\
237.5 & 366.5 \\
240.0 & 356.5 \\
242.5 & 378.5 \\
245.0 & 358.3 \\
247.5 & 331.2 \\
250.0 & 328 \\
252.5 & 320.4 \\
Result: 372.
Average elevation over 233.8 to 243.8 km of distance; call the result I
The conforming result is 369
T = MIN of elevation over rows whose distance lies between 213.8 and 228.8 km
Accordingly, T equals 369.3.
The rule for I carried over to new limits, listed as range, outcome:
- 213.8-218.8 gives 389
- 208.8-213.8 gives 369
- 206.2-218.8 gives 376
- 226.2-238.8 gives 377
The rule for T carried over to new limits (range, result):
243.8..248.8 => 331.2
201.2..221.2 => 358.5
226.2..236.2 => 363.1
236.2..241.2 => 356.5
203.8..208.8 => 362.3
